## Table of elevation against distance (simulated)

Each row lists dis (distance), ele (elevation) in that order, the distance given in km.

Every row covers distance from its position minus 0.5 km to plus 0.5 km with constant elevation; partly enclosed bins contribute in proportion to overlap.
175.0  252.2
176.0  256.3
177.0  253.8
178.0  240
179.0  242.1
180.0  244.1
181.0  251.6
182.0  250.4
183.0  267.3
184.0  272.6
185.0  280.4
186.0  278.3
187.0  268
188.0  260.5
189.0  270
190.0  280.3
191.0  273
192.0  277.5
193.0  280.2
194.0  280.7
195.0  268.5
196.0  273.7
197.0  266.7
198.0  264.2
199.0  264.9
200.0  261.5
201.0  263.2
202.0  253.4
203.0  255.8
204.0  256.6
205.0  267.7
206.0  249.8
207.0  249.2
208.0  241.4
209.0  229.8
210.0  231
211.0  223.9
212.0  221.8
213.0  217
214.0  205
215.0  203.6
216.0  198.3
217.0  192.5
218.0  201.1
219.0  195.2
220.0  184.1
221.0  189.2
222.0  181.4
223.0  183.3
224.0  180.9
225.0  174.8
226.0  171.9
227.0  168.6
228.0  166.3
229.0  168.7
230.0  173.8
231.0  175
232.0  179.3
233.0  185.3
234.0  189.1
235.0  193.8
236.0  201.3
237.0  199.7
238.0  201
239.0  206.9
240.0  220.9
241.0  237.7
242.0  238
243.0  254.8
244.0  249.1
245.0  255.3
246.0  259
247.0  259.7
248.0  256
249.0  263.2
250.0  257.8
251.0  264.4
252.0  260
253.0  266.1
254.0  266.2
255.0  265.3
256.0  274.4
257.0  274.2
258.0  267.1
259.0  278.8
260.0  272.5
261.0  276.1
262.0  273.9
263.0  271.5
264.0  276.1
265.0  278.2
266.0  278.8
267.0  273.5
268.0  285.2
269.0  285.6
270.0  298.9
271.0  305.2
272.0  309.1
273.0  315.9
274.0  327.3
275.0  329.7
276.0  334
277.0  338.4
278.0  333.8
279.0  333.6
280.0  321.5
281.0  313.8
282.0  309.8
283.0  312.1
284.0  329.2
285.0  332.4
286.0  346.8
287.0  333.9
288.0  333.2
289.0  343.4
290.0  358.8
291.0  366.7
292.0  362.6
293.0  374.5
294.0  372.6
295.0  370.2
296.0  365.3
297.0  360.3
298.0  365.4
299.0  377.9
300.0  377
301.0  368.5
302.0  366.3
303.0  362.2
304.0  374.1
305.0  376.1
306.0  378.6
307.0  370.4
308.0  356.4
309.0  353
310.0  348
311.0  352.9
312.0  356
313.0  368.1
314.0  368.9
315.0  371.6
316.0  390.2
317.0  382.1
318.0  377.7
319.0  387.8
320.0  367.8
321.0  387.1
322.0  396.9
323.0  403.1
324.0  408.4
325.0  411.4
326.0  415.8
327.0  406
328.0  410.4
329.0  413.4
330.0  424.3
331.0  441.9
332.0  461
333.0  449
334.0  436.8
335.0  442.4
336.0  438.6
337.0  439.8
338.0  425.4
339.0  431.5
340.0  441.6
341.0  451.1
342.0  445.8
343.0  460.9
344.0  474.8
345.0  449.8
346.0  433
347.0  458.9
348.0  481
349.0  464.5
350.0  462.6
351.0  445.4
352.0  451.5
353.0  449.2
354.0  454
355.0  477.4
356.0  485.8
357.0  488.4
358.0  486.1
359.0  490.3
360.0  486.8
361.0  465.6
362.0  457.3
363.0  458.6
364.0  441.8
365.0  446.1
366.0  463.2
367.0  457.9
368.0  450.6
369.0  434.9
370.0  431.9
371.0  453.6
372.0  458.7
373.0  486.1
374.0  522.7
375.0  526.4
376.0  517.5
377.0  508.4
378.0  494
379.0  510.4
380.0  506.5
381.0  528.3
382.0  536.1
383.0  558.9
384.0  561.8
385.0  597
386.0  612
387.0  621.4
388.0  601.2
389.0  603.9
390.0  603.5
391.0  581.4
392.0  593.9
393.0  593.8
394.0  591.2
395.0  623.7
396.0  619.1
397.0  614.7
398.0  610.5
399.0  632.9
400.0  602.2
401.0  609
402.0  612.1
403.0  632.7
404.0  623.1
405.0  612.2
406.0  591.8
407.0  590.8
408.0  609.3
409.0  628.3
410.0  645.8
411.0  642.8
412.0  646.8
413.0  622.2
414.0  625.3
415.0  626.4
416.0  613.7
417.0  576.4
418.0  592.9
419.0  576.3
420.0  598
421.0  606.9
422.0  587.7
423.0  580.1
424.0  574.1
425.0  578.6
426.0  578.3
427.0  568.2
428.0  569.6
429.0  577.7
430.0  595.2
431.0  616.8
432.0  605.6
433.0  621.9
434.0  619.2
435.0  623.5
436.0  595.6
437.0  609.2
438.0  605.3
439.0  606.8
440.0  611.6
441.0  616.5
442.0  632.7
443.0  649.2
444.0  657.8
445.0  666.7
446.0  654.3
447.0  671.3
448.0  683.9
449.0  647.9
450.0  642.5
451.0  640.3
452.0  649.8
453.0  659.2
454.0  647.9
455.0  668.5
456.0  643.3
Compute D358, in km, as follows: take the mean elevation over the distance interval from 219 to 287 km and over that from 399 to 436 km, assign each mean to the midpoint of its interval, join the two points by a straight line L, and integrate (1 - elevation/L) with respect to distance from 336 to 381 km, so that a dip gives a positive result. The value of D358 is 1.2 km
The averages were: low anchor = 255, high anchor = 605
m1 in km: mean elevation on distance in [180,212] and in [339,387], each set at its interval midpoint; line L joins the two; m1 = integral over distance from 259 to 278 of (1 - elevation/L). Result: 3.2 km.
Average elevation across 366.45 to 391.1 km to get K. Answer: 526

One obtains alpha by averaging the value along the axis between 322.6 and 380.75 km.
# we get 457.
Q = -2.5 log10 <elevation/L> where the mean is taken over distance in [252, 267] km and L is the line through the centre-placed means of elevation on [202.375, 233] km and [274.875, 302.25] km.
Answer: 0.06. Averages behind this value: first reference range 204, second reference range 348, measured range 272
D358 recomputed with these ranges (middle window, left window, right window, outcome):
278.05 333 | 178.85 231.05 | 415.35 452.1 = 4.1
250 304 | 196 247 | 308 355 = 0.4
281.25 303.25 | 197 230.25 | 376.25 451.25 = 0.9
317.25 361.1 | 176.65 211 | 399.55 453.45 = 3.9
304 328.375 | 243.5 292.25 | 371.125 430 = 1.3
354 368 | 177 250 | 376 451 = 1.0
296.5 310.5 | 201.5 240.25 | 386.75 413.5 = 0.9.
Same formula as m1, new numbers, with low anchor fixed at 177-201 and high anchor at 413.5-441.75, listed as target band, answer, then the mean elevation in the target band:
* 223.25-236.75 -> 6.0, 180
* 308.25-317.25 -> 1.5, 365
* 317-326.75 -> 1.2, 395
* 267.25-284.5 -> 3.2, 316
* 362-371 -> 1.1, 449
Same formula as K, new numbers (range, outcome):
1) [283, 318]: 362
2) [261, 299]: 325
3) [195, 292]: 256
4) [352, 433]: 556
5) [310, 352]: 420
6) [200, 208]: 256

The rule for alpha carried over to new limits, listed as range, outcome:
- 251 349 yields 361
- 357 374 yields 463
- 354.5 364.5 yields 474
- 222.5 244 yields 195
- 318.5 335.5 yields 416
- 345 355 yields 456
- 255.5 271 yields 279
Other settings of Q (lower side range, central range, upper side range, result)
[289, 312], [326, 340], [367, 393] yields 0.00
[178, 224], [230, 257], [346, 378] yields 0.29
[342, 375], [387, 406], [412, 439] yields -0.13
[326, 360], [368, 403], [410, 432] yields -0.05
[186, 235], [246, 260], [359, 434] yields 0.14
